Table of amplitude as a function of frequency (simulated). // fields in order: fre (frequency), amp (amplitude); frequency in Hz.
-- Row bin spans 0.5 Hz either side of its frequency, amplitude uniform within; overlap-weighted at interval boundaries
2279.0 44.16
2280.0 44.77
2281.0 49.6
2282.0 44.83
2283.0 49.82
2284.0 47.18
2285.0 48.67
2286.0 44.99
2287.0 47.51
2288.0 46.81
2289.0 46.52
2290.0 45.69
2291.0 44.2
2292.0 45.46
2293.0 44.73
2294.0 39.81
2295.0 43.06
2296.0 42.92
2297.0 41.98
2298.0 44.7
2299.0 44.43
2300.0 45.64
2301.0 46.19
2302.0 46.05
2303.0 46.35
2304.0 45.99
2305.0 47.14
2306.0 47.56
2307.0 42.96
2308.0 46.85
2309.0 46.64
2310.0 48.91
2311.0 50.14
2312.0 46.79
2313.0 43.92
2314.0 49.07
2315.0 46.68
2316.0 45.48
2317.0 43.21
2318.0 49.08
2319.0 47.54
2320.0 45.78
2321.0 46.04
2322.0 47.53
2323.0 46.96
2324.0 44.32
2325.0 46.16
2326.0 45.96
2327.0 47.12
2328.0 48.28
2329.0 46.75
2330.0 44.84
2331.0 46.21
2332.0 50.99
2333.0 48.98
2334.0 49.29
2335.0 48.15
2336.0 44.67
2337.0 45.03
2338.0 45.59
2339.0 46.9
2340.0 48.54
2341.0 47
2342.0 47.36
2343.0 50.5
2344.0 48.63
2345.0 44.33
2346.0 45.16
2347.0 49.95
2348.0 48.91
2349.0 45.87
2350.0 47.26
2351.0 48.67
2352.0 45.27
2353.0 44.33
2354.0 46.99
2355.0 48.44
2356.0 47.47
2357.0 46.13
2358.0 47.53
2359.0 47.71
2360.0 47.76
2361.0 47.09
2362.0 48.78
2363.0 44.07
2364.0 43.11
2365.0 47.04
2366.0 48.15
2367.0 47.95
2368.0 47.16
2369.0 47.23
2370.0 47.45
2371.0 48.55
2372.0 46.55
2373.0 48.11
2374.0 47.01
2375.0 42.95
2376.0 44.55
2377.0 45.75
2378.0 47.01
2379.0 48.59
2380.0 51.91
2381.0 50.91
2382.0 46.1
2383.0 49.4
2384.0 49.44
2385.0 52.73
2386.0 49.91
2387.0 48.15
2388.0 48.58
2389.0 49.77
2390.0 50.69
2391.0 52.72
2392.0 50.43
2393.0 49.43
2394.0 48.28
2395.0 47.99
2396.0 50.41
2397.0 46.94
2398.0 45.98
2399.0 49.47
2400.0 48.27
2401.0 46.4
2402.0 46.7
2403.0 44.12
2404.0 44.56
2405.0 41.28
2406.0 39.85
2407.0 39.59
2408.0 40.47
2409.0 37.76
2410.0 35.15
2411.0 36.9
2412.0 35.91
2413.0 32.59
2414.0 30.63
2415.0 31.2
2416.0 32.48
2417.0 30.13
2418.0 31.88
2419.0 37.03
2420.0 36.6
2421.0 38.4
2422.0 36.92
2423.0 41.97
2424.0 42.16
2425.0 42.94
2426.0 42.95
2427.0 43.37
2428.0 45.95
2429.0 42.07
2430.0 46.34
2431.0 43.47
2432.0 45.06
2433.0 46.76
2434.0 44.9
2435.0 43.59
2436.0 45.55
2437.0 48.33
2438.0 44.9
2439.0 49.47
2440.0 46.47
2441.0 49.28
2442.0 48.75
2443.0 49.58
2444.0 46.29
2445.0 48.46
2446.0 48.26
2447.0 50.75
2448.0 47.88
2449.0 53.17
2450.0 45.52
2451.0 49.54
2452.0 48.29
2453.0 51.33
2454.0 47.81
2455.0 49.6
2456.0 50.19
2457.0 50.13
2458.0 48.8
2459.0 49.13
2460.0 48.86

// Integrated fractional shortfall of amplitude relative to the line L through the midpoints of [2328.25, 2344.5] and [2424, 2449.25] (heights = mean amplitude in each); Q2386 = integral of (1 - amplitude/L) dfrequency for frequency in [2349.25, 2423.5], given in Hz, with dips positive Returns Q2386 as 3.5 Hz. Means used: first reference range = 47.5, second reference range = 46.4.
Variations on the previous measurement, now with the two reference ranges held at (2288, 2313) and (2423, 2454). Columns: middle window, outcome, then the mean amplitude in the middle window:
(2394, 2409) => 0.43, 45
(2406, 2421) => 3.64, 35.2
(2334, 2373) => -0.99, 47.1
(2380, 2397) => -1.27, 49.7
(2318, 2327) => -0.17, 46.5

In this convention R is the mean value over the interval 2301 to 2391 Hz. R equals 47.3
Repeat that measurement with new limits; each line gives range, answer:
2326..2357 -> 47.2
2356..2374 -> 47.1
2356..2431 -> 44.4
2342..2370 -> 47.1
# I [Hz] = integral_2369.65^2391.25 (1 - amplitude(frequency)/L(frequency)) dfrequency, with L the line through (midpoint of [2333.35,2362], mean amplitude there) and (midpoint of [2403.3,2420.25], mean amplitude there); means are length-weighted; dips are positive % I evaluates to -3.6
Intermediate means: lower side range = 47.2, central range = 48.5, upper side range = 36.2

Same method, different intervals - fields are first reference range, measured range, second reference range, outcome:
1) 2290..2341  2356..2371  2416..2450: -0.56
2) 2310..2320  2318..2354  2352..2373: -0.06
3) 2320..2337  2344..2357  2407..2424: -0.84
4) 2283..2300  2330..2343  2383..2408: -0.37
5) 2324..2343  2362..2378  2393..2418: -0.90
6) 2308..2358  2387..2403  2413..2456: -1.25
